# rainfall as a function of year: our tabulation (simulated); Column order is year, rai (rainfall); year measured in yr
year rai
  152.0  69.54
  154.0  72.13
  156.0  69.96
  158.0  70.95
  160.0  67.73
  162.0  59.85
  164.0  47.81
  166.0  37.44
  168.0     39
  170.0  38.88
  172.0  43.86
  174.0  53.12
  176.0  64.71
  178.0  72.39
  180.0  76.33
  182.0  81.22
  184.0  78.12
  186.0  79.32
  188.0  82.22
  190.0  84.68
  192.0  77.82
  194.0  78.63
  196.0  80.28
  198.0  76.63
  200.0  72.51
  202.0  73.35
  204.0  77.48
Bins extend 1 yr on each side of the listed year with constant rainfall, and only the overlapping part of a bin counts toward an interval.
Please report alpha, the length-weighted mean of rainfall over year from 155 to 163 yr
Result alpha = 67.1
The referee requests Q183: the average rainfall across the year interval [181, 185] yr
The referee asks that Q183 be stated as 79.7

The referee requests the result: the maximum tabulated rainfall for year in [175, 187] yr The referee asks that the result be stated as 81.22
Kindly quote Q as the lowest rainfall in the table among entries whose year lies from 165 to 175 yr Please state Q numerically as 37.44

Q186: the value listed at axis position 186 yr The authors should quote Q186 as 79.32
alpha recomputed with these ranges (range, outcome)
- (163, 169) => 41.4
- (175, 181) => 71.1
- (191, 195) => 78.2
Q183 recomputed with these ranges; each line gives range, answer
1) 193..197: 79.5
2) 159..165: 58.5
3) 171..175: 48.5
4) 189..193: 81.2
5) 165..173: 39.8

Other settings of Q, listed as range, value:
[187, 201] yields 72.51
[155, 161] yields 67.73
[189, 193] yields 77.82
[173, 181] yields 53.12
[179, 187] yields 76.33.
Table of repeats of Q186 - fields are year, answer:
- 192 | 77.82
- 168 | 39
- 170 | 38.88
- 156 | 69.96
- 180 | 76.33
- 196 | 80.28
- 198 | 76.63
